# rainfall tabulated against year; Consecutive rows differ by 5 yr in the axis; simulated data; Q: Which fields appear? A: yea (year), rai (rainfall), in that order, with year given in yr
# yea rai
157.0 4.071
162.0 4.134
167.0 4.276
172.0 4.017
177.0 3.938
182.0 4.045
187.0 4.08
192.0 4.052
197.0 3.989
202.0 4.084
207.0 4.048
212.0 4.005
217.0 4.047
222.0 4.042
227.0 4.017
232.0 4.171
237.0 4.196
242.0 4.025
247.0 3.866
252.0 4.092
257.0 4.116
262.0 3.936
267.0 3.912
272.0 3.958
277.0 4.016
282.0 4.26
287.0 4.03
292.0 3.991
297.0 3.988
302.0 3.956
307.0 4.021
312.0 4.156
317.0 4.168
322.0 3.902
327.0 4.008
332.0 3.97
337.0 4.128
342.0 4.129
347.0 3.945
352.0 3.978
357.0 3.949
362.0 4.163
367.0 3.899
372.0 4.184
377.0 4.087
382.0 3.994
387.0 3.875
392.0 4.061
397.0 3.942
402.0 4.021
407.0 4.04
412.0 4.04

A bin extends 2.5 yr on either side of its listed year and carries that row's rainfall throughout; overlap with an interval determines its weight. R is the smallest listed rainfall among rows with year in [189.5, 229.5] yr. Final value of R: 3.989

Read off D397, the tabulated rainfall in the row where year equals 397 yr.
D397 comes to 3.942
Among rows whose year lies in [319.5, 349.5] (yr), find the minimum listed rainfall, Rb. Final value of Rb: 3.902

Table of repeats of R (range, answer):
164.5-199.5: 3.938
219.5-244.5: 4.017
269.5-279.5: 3.958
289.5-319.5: 3.956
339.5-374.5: 3.899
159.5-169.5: 4.134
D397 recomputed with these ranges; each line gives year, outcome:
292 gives 3.991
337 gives 4.128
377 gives 4.087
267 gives 3.912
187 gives 4.08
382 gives 3.994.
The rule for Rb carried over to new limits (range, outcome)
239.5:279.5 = 3.866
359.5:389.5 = 3.875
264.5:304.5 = 3.912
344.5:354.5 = 3.945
